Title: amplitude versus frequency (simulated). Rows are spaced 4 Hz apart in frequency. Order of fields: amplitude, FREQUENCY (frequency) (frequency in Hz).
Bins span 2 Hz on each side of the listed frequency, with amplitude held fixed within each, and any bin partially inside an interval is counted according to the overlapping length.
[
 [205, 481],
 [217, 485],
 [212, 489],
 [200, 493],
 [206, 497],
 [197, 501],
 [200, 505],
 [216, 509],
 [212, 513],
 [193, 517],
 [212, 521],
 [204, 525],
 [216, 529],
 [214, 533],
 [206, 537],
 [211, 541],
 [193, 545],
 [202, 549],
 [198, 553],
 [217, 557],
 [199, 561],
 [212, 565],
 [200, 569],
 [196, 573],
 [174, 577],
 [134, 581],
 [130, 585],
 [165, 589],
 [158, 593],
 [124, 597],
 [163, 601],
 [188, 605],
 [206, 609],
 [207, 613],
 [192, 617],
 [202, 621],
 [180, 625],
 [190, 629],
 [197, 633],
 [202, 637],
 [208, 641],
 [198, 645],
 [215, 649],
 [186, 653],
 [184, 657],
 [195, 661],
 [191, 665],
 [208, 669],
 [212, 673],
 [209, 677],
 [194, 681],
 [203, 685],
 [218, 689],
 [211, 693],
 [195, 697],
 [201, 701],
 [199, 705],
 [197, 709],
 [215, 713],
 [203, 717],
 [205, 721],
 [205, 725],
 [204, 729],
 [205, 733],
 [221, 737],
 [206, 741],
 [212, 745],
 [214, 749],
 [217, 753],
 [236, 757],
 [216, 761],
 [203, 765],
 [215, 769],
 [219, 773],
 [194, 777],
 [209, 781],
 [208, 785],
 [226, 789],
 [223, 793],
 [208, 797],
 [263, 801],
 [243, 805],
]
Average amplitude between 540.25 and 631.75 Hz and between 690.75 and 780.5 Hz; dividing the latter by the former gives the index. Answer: 1.1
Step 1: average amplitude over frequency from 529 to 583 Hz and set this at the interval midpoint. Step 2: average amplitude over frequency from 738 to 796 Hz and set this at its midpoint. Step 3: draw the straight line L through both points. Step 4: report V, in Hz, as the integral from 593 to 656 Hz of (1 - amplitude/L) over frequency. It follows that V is 4.2 Hz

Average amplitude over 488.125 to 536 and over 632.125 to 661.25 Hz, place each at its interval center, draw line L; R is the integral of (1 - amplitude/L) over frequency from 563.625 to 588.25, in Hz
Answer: 3.6 Hz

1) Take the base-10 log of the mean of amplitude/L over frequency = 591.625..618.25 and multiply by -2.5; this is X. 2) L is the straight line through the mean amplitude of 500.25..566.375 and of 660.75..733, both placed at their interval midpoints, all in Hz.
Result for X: 0.16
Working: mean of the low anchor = 206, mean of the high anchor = 204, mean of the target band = 177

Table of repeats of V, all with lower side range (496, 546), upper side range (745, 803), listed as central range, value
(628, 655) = 1.53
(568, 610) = 8.84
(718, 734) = 0.81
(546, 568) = 0.34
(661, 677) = 0.74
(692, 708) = 1.03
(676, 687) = 0.63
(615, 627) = 1.11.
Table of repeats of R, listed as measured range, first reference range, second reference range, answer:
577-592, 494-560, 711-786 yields 4.3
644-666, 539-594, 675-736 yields 0.3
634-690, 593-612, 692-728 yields -3.7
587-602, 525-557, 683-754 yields 4.0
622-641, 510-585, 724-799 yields 0.9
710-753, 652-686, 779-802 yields 0.2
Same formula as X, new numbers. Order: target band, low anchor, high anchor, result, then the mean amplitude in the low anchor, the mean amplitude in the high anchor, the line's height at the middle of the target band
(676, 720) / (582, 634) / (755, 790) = -0.04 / 176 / 214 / 197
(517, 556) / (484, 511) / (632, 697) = 0.00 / 206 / 202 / 205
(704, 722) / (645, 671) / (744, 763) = 0.03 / 197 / 219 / 210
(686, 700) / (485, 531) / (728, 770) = 0.03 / 207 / 214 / 212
